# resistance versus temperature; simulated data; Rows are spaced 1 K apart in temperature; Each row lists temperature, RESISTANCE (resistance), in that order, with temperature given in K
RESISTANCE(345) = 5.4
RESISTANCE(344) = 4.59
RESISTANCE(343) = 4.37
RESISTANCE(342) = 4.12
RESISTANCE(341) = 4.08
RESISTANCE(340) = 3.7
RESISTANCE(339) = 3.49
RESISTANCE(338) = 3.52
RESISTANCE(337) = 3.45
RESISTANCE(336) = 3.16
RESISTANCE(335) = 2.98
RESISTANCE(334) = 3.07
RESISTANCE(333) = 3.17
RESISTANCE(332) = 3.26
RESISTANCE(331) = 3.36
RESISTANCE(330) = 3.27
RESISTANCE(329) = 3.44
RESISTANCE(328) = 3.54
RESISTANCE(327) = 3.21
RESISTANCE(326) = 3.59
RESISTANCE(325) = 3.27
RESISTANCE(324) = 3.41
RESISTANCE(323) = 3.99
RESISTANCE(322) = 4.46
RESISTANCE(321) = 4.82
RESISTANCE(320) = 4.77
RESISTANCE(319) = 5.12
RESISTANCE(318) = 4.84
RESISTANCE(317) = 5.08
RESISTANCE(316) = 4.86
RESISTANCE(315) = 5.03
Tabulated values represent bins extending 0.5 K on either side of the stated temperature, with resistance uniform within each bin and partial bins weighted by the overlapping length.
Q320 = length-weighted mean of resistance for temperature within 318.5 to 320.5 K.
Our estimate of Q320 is 4.95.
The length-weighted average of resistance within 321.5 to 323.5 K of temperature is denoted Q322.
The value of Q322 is 4.22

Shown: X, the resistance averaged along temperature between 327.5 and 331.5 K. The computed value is 3.4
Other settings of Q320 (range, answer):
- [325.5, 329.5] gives 3.44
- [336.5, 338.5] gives 3.49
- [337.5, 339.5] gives 3.5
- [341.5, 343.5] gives 4.25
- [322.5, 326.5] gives 3.56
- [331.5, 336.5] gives 3.13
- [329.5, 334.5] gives 3.23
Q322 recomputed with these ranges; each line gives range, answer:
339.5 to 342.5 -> 3.97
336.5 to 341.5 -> 3.65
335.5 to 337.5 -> 3.31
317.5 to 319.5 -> 4.98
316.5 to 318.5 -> 4.96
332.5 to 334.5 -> 3.12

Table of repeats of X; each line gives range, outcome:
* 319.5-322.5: 4.68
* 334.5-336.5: 3.07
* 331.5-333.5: 3.21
